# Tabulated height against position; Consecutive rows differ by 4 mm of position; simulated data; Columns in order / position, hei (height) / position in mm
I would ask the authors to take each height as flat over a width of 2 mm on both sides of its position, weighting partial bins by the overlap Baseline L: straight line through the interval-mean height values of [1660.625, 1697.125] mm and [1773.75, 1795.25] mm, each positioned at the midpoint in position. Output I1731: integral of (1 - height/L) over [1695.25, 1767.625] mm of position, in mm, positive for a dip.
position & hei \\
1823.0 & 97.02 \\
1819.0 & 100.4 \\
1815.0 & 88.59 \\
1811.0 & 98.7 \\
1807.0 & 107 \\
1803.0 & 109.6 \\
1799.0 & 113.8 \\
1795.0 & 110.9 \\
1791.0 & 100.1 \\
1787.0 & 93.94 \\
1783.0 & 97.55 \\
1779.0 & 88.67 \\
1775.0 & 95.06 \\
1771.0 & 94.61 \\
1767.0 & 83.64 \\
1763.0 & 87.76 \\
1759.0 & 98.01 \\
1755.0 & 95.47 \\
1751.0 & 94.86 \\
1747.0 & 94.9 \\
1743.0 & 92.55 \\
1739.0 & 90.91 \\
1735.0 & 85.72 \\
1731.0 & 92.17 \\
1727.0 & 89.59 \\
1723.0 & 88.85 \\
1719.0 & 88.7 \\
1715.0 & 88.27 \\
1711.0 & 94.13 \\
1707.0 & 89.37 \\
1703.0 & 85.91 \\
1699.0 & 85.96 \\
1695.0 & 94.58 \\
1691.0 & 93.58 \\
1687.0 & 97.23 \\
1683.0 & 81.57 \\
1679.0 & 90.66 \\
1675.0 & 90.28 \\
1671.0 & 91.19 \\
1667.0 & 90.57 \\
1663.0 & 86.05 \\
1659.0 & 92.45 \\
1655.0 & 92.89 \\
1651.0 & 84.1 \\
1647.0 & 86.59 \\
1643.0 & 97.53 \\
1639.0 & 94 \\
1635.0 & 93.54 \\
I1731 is 2.4 mm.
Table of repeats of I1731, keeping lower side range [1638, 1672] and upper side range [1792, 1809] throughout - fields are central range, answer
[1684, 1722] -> 2.4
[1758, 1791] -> 4.2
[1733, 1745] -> 1.4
